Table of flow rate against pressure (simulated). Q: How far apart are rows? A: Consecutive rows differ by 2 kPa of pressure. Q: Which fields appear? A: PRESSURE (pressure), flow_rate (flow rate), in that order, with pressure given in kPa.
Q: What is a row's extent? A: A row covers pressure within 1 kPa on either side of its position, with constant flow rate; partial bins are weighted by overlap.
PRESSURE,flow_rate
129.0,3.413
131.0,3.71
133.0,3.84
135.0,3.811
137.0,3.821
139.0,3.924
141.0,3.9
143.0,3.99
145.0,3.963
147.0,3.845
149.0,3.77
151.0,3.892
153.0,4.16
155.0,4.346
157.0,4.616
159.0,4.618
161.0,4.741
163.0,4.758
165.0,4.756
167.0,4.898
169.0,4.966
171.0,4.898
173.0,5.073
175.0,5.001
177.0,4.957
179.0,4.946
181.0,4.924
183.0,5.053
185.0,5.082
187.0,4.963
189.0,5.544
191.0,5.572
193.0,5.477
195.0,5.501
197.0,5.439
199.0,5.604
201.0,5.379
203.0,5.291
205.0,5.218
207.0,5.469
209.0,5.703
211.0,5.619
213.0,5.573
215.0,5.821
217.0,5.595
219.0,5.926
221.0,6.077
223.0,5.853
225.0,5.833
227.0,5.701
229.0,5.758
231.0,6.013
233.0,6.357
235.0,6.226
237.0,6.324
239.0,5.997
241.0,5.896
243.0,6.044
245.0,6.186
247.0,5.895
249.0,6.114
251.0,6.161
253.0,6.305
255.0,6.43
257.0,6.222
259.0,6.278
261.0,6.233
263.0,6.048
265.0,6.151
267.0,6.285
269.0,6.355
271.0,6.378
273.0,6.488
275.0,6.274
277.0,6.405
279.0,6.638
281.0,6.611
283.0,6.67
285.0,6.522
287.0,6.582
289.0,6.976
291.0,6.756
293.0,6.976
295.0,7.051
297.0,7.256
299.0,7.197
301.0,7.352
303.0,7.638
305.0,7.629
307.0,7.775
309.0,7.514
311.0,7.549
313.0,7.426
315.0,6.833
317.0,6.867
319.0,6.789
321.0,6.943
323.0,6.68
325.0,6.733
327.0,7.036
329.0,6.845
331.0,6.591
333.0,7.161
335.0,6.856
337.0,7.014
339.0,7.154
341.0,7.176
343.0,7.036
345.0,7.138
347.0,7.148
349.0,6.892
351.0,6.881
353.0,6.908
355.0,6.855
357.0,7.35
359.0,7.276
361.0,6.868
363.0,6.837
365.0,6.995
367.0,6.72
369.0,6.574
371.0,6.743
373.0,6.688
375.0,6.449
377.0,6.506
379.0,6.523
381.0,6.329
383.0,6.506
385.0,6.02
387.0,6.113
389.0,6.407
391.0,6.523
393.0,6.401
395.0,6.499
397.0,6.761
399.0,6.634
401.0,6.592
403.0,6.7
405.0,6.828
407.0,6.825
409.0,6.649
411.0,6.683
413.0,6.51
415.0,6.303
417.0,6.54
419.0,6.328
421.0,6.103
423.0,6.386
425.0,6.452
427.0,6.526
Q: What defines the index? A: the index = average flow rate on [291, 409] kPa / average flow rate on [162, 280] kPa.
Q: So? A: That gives 1.2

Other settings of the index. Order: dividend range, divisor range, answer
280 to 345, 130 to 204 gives 1.51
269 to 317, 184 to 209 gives 1.29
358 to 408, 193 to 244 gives 1.15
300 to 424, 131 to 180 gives 1.56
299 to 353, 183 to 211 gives 1.32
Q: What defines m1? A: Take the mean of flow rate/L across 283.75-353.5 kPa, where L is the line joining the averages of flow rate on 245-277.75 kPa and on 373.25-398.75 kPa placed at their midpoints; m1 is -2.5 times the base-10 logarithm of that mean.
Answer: -0.12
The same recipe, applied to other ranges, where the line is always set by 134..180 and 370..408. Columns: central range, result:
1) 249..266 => -0.17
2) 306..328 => -0.21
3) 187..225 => -0.15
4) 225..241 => -0.18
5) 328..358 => -0.15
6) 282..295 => -0.20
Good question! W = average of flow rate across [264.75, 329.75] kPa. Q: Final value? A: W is 6.89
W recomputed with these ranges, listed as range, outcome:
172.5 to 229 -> 5.44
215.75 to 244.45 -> 5.97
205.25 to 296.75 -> 6.2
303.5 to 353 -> 7.07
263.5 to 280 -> 6.36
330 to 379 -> 6.9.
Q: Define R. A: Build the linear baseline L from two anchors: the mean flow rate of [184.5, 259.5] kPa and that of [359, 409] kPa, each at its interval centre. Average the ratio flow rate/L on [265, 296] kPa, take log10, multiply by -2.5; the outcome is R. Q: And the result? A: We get -0.08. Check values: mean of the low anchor 5.8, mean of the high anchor 6.6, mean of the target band 6.58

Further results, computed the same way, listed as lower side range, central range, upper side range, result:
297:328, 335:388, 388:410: 0.01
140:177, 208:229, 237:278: -0.05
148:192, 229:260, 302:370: -0.06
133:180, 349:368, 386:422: -0.14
